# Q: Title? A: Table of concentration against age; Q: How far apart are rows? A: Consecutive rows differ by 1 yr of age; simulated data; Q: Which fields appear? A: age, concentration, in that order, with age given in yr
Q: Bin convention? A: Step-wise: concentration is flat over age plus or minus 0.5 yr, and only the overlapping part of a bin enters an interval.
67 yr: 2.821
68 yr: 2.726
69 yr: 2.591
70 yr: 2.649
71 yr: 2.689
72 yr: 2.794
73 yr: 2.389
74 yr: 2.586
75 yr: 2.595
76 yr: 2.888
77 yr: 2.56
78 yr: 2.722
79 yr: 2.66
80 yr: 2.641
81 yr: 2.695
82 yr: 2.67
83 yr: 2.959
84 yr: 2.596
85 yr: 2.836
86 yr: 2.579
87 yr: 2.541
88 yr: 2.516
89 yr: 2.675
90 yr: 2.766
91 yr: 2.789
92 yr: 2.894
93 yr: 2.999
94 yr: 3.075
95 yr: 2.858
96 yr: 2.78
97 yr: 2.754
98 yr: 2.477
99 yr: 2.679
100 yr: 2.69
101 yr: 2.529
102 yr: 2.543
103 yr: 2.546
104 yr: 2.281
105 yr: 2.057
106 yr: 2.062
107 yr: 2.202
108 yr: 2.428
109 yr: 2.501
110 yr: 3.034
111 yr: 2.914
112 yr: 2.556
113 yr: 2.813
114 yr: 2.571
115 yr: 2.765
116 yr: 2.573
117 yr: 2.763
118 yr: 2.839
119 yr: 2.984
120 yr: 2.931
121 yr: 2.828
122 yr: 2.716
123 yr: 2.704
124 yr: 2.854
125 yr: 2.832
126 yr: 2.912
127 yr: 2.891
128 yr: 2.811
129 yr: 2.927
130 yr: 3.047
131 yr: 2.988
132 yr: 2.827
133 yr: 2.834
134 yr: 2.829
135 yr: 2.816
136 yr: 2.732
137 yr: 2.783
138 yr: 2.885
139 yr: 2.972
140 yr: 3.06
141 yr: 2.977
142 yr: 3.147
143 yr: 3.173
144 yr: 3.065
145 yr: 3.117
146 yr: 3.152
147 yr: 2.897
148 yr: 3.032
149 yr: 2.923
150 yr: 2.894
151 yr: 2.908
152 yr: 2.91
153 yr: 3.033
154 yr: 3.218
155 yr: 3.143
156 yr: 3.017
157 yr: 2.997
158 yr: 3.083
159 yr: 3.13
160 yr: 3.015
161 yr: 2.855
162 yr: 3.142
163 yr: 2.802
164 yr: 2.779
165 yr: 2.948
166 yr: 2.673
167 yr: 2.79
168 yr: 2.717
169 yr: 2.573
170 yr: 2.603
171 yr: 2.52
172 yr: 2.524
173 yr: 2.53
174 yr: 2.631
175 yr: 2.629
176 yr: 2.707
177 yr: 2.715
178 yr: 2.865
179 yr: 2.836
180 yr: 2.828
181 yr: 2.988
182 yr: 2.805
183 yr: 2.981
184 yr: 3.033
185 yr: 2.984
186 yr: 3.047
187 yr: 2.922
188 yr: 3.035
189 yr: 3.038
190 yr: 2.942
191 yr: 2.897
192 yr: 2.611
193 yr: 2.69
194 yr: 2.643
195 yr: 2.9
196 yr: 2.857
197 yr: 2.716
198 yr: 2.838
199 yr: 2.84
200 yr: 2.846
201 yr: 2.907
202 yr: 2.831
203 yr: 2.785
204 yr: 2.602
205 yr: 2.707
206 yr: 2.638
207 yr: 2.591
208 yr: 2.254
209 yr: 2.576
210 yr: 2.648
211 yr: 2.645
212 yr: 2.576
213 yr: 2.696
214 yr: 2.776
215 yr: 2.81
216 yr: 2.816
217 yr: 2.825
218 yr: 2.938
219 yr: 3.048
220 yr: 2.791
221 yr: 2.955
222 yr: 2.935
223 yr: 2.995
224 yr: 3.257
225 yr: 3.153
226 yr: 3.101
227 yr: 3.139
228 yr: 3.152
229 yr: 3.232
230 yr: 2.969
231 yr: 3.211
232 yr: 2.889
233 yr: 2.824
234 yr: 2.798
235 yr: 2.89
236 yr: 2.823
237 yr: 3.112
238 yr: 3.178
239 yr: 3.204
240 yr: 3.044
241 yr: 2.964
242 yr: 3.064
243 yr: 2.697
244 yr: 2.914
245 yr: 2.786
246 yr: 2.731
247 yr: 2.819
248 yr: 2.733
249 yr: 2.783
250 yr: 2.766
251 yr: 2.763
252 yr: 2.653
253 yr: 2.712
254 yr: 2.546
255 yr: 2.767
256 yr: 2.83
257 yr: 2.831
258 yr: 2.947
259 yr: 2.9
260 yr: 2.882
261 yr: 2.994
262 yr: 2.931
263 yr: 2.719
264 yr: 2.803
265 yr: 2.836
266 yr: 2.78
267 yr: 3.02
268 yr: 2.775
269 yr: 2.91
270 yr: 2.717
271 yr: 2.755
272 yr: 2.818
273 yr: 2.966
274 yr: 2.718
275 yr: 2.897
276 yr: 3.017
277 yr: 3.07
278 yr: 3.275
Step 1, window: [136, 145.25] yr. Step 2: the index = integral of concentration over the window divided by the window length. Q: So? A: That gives 3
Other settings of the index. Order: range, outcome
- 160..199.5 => 2.81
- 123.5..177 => 2.89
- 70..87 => 2.67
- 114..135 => 2.84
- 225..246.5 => 2.99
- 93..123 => 2.65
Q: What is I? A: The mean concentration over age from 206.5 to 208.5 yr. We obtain 2.42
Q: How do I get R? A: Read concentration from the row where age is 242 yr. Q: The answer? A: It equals 3.064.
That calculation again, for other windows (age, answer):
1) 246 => 2.731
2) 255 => 2.767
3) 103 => 2.546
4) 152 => 2.91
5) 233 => 2.824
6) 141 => 2.977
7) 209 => 2.576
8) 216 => 2.816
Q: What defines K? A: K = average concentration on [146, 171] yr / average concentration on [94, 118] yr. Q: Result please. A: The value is 1.1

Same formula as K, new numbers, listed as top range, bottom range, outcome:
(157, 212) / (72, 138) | 1.03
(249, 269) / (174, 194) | 0.98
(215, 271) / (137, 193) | 1.00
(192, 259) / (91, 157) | 1.01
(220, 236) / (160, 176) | 1.11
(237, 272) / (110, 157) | 0.98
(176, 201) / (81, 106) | 1.08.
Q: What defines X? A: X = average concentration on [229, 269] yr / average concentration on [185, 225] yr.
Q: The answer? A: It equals 1.0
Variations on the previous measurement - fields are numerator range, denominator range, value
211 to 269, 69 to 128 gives 1.08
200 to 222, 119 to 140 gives 0.96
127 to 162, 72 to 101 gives 1.10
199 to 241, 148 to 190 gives 1.00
